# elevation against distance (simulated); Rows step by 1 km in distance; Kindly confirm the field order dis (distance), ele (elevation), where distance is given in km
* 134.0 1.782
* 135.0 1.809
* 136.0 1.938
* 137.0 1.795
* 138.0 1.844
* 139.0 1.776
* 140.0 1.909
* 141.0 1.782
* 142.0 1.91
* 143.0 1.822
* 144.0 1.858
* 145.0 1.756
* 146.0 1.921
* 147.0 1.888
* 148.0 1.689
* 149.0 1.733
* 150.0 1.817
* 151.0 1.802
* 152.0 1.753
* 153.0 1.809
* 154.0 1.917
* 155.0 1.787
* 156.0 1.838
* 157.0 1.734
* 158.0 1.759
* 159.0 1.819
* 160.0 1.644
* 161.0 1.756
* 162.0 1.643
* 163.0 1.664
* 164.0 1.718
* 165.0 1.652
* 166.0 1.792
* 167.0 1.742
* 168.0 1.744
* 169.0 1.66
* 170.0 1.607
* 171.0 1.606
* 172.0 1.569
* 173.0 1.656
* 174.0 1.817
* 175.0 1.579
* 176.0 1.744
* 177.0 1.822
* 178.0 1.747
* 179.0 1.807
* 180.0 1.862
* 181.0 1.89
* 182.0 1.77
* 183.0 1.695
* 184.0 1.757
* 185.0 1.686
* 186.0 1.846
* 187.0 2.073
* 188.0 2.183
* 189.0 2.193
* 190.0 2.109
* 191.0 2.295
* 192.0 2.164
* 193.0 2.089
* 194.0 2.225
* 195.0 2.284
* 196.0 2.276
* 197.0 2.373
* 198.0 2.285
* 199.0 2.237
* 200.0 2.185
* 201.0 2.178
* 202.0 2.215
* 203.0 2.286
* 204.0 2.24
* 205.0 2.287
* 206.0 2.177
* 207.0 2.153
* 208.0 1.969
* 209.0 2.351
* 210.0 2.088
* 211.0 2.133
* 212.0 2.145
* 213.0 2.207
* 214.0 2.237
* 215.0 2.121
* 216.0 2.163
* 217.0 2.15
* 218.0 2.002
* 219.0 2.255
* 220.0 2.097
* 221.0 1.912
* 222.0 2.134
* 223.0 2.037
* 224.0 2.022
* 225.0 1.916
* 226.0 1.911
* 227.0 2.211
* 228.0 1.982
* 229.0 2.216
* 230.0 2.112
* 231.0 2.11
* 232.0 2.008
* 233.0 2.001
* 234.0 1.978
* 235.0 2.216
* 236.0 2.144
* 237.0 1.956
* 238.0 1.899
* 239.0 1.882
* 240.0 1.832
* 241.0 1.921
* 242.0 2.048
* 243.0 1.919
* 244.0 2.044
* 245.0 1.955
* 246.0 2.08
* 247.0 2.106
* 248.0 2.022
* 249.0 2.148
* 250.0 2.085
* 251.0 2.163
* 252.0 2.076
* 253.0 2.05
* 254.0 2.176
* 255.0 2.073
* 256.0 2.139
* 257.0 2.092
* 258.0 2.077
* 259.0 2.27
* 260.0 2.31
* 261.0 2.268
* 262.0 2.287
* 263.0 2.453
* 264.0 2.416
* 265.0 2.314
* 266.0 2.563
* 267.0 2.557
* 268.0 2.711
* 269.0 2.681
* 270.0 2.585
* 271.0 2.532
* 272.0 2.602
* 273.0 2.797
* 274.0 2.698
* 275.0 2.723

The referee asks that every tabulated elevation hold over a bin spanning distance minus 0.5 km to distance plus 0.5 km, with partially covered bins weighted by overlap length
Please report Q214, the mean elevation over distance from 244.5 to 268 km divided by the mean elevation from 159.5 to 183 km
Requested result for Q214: 1.29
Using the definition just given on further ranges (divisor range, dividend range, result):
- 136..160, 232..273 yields 1.21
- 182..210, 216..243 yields 0.95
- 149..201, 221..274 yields 1.16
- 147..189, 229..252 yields 1.15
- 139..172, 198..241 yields 1.19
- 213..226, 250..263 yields 1.04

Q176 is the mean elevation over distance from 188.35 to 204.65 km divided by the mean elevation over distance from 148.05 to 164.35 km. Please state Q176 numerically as 1.3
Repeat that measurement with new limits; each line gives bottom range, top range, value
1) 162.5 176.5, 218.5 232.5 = 1.23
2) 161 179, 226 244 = 1.19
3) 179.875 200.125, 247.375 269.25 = 1.09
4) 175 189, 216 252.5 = 1.11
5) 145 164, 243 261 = 1.19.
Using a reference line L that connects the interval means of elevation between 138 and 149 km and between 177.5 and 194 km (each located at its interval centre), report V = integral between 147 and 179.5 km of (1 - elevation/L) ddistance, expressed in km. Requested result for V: 2.6 km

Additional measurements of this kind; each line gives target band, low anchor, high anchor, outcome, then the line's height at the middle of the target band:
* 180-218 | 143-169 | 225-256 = -4.2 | 1.91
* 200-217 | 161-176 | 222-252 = -2.7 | 1.89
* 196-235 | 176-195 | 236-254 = -2.9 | 1.99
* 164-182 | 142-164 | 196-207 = 2.3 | 1.97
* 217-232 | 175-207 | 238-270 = 0.4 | 2.13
